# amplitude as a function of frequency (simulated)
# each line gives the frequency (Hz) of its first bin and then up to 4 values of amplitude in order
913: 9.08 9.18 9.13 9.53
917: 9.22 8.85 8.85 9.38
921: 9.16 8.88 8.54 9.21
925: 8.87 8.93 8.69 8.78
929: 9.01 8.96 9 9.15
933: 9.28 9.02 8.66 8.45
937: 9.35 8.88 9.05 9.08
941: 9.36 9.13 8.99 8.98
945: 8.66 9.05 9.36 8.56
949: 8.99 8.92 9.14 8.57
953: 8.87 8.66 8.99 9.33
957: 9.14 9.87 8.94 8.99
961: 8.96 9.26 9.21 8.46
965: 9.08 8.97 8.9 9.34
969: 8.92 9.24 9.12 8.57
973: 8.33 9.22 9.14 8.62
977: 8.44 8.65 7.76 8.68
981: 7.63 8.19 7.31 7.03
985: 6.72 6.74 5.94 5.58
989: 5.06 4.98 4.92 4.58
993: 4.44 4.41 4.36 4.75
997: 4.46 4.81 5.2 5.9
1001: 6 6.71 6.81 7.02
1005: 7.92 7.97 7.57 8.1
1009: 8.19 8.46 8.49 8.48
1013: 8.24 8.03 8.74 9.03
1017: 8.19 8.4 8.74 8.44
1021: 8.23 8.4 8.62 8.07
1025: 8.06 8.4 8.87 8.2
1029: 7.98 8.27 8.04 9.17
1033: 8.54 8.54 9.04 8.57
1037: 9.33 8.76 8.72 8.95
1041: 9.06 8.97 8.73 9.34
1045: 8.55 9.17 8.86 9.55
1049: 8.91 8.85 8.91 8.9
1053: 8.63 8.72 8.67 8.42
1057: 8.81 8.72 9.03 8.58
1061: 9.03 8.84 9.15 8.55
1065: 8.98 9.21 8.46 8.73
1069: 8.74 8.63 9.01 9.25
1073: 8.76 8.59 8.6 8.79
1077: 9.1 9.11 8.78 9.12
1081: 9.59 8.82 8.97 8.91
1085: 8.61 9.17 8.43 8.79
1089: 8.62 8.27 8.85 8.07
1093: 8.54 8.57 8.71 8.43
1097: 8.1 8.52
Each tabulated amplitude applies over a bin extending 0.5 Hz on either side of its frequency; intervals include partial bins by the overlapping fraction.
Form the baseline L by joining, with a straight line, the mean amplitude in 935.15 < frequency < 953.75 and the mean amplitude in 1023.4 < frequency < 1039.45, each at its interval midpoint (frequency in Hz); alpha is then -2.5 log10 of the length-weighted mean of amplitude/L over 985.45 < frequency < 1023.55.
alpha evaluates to 0.251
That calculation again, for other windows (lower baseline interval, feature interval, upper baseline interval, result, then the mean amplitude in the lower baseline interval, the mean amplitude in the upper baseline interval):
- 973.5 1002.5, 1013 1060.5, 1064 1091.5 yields -0.125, 6.42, 8.84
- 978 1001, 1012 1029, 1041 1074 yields -0.158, 5.95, 8.86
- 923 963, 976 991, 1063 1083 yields 0.264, 9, 8.89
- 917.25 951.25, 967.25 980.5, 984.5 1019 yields -0.154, 8.98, 6.65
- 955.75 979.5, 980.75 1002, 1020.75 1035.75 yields 0.470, 8.93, 8.43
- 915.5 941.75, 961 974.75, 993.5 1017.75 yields -0.126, 9.01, 7.01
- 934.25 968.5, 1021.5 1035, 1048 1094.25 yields 0.058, 9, 8.81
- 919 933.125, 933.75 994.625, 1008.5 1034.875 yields 0.067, 8.98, 8.43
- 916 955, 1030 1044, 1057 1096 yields 0.006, 8.97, 8.8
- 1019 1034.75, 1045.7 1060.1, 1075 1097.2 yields -0.037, 8.41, 8.75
